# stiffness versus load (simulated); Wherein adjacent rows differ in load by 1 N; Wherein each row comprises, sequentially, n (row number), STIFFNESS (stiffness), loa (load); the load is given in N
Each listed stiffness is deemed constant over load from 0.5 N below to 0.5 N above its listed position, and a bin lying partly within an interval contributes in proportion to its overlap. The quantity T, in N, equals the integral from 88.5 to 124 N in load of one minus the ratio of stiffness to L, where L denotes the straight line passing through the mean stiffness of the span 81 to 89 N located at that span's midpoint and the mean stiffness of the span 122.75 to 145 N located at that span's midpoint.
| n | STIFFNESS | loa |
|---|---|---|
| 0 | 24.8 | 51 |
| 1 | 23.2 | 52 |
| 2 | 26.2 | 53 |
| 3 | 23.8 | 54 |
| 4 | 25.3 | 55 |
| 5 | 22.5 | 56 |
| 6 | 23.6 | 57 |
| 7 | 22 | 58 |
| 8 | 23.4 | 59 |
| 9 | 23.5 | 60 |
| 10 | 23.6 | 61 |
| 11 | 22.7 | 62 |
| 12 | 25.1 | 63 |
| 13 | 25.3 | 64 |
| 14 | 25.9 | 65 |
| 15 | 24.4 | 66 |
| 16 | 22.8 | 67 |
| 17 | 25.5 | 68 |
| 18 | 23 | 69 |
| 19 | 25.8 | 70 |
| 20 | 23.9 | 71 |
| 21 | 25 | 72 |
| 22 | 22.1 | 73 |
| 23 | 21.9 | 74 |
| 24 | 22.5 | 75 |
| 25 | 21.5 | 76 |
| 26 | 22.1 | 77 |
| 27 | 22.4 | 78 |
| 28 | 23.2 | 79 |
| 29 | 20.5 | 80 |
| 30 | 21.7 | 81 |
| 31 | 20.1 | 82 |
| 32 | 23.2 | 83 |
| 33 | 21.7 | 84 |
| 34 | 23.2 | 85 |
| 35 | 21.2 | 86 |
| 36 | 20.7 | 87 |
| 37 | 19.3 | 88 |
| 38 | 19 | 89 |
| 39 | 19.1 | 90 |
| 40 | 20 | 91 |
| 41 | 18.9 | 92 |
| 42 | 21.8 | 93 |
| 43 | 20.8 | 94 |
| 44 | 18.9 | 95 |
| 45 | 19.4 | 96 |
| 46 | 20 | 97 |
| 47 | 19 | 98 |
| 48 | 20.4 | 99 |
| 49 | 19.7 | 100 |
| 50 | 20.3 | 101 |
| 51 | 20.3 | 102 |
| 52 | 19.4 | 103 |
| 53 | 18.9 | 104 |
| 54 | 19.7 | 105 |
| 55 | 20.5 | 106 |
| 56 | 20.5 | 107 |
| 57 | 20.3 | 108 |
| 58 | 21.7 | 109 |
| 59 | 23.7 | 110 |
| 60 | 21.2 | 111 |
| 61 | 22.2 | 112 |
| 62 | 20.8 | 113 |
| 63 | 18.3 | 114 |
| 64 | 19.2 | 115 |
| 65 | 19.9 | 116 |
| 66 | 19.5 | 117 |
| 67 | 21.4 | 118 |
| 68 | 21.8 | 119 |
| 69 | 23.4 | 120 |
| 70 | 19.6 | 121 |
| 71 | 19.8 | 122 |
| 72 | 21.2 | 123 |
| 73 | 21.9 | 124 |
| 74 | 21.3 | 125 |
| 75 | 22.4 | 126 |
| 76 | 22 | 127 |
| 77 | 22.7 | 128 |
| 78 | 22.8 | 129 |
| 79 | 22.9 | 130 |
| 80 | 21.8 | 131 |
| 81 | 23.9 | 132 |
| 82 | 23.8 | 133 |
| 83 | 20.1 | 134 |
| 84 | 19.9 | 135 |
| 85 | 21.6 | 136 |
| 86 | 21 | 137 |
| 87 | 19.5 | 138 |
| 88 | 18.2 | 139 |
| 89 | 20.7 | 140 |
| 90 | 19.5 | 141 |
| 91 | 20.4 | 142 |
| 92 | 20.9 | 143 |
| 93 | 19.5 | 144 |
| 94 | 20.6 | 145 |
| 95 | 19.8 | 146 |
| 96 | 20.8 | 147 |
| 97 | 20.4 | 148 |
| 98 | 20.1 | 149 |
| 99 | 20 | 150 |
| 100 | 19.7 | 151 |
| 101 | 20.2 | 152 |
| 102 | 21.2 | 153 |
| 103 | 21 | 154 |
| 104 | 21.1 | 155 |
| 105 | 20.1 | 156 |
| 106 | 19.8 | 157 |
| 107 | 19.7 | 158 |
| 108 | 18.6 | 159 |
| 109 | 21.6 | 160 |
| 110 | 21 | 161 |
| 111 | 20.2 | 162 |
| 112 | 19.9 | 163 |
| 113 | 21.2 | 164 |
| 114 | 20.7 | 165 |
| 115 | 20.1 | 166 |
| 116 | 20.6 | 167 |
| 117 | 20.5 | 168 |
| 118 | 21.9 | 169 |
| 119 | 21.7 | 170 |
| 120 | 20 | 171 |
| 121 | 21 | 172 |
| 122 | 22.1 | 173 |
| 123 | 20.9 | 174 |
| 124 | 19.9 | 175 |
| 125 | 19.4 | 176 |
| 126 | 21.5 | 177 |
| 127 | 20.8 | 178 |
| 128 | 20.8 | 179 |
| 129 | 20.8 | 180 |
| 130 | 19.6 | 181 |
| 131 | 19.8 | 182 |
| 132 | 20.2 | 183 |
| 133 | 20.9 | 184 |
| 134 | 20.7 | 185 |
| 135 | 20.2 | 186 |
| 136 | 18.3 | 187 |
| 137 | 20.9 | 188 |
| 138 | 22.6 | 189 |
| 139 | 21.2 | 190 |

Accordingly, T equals 1.52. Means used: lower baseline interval 21.2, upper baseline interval 21.3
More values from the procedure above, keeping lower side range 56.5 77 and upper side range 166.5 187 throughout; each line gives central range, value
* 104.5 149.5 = 2.1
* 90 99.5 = 1.2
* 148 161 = 0.6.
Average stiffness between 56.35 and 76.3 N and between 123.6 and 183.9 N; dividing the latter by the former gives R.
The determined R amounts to 0.88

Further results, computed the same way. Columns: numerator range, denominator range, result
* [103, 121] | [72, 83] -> 0.94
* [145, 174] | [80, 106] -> 1.01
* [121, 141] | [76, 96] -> 1.02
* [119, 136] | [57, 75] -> 0.92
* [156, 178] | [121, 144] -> 0.97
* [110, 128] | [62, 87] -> 0.91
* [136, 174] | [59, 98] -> 0.92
